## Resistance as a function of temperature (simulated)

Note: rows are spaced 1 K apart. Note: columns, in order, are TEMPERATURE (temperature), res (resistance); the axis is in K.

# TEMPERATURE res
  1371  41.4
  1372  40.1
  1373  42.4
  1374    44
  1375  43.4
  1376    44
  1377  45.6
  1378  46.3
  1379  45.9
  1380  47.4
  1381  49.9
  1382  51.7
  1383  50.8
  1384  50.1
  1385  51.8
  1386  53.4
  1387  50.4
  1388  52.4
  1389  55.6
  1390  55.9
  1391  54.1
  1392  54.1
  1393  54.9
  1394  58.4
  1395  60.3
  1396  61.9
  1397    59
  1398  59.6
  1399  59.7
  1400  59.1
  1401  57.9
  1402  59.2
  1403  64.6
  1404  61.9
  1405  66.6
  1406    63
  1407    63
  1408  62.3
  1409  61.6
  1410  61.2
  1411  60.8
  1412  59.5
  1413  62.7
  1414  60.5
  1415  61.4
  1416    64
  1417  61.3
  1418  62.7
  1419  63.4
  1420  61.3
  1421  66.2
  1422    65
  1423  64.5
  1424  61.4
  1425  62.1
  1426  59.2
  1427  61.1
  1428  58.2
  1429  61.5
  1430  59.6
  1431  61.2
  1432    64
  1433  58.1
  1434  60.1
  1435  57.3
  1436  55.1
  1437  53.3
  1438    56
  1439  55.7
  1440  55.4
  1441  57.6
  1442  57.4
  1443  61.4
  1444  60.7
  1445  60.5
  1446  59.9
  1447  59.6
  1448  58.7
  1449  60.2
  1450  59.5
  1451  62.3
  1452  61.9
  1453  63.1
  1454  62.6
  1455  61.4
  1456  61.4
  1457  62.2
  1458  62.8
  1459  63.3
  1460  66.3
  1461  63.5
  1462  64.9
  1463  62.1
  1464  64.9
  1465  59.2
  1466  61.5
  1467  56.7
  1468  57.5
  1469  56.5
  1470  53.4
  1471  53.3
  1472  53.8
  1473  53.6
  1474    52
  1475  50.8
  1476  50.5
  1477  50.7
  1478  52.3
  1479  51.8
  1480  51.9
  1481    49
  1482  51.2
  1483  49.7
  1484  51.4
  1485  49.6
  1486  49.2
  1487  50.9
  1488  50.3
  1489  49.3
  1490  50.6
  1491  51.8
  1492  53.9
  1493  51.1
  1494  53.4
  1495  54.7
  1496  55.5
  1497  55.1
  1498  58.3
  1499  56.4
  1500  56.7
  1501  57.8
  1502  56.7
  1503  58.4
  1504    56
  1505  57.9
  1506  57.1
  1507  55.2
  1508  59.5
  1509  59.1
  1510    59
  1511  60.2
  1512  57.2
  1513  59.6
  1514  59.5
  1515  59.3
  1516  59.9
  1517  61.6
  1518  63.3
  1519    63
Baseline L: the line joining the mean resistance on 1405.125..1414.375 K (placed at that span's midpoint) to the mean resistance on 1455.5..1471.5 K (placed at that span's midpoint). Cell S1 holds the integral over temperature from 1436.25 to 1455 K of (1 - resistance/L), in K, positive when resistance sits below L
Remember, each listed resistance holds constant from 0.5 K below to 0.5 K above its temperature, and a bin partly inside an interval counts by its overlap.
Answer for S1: 0.55 K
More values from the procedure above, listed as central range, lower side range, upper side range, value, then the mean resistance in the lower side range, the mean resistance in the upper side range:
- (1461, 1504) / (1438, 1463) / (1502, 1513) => 3.53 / 60.9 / 58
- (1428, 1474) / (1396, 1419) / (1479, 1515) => -1.04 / 61.5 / 54.7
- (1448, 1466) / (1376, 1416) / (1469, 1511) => -2.48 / 56.7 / 53.7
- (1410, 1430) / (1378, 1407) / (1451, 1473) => -1.42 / 56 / 60.5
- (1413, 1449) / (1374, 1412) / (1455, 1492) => -3.09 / 55.5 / 55.3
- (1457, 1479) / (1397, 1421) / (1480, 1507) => -0.60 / 61.7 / 53.5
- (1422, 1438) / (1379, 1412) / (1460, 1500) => -1.09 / 57.1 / 54.3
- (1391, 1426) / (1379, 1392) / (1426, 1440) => -3.92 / 51.8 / 58.5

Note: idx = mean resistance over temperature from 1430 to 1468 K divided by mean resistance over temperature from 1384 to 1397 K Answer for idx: 1.09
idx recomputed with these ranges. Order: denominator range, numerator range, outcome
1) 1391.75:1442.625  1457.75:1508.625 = 0.92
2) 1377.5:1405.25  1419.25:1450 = 1.08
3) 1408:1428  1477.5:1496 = 0.83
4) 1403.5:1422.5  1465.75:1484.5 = 0.85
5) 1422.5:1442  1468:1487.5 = 0.88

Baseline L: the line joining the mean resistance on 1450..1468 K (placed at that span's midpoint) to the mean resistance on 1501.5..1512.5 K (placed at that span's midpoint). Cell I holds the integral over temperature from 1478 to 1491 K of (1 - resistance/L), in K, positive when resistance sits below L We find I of 2.0 K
